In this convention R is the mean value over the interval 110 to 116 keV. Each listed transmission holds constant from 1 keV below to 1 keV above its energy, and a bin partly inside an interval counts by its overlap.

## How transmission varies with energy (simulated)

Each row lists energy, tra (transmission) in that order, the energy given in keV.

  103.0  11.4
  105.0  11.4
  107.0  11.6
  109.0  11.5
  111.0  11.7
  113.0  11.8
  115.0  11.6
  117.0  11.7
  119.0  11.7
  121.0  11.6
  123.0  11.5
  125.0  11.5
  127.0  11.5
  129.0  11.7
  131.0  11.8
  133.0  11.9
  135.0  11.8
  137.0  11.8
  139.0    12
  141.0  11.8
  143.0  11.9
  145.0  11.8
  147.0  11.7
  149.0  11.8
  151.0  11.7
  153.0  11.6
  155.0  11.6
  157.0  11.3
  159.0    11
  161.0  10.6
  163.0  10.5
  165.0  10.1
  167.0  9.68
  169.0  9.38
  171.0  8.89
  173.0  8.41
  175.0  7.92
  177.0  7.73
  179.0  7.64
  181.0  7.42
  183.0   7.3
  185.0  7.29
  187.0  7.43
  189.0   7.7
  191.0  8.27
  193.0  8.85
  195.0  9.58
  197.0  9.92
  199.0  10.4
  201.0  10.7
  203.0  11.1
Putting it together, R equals 11.7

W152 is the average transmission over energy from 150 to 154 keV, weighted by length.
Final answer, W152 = 11.6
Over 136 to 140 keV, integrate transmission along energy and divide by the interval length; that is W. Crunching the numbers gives 11.9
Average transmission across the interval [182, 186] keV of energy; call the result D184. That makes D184 7.29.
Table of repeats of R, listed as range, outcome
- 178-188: 7.42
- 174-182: 7.68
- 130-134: 11.9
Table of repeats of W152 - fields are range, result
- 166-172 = 9.32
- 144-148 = 11.8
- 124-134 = 11.7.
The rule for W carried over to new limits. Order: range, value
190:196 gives 8.9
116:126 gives 11.6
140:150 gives 11.8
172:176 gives 8.16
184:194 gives 7.91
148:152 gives 11.8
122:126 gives 11.5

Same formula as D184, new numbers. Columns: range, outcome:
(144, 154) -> 11.7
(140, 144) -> 11.9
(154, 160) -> 11.3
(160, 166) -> 10.4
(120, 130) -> 11.6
